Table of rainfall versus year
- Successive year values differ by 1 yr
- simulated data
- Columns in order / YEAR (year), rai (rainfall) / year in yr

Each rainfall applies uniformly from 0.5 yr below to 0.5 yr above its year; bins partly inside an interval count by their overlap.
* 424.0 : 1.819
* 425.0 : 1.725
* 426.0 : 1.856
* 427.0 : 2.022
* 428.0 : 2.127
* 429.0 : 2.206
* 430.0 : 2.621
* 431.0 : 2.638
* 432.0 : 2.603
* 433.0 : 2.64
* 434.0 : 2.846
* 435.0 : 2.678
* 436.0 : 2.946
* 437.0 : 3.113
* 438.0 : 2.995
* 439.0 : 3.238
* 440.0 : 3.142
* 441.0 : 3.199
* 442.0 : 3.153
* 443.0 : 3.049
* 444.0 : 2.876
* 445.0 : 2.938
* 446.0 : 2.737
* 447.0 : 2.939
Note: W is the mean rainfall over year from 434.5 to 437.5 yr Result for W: 2.91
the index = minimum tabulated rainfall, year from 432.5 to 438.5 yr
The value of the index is 2.64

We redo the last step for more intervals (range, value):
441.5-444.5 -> 2.876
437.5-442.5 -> 2.995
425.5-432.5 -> 1.856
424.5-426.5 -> 1.725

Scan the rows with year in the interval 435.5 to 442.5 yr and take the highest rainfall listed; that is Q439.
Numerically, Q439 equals 3.238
